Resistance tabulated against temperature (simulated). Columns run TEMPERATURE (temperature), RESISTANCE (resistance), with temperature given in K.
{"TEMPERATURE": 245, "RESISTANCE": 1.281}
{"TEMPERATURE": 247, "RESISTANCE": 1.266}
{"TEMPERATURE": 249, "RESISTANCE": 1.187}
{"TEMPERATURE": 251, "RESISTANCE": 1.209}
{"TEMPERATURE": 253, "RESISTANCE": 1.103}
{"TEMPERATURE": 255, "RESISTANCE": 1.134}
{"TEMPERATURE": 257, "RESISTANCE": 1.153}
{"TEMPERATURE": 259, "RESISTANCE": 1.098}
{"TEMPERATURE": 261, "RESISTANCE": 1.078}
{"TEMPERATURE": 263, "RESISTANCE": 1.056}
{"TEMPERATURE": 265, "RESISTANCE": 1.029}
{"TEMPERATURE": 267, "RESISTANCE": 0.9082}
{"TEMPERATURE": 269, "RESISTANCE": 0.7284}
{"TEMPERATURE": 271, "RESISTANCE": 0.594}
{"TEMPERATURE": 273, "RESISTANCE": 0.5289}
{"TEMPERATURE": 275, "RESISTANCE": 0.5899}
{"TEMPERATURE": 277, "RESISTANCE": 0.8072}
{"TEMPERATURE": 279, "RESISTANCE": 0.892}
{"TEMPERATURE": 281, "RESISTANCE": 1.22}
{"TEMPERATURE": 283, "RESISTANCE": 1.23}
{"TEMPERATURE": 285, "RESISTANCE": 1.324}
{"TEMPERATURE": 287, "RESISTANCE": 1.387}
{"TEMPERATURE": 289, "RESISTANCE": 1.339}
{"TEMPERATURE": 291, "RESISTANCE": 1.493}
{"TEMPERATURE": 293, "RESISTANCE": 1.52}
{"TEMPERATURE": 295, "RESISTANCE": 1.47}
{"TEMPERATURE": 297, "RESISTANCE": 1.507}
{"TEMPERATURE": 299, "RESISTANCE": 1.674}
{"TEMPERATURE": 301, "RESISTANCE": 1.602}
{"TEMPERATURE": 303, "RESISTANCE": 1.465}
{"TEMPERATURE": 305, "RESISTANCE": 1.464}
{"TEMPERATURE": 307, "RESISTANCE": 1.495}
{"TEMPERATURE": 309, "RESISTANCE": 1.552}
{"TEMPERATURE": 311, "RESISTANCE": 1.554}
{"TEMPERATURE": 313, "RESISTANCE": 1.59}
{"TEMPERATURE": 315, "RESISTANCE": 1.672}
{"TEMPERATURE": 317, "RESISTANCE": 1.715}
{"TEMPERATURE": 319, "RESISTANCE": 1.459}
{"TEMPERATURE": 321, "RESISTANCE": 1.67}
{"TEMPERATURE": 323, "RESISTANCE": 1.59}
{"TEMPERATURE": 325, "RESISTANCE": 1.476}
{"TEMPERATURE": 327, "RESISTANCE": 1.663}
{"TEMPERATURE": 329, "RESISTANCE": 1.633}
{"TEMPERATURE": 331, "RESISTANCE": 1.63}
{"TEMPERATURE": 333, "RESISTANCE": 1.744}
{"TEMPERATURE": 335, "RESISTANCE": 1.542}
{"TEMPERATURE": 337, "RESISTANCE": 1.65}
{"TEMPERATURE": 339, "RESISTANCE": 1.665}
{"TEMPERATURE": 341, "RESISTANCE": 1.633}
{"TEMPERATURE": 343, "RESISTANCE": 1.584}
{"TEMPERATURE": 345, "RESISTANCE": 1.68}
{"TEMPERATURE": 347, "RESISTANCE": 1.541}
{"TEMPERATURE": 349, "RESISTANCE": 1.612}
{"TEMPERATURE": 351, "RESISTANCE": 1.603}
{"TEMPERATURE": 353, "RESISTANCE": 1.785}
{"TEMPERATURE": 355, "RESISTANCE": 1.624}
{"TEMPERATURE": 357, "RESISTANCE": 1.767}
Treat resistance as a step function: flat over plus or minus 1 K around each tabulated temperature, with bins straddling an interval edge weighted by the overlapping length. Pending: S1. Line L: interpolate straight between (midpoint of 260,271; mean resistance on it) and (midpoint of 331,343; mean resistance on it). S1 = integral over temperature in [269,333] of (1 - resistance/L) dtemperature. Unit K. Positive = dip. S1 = -4.01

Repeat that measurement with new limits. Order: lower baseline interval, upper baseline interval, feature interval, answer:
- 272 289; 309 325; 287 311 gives -3.69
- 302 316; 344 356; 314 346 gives -0.66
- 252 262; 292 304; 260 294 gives 7.39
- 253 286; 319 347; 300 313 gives -1.76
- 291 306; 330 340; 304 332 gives 0.13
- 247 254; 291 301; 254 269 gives 2.63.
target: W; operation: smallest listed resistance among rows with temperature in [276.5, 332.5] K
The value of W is 0.8072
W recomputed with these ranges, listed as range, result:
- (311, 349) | 1.459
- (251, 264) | 1.056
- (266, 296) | 0.5289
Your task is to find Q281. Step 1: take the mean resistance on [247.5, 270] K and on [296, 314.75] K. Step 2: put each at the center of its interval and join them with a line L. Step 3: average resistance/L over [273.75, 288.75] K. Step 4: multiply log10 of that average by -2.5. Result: 0.22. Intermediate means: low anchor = 1.07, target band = 1.07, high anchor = 1.55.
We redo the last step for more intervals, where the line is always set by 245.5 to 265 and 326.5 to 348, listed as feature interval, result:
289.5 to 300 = -0.11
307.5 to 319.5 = -0.07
